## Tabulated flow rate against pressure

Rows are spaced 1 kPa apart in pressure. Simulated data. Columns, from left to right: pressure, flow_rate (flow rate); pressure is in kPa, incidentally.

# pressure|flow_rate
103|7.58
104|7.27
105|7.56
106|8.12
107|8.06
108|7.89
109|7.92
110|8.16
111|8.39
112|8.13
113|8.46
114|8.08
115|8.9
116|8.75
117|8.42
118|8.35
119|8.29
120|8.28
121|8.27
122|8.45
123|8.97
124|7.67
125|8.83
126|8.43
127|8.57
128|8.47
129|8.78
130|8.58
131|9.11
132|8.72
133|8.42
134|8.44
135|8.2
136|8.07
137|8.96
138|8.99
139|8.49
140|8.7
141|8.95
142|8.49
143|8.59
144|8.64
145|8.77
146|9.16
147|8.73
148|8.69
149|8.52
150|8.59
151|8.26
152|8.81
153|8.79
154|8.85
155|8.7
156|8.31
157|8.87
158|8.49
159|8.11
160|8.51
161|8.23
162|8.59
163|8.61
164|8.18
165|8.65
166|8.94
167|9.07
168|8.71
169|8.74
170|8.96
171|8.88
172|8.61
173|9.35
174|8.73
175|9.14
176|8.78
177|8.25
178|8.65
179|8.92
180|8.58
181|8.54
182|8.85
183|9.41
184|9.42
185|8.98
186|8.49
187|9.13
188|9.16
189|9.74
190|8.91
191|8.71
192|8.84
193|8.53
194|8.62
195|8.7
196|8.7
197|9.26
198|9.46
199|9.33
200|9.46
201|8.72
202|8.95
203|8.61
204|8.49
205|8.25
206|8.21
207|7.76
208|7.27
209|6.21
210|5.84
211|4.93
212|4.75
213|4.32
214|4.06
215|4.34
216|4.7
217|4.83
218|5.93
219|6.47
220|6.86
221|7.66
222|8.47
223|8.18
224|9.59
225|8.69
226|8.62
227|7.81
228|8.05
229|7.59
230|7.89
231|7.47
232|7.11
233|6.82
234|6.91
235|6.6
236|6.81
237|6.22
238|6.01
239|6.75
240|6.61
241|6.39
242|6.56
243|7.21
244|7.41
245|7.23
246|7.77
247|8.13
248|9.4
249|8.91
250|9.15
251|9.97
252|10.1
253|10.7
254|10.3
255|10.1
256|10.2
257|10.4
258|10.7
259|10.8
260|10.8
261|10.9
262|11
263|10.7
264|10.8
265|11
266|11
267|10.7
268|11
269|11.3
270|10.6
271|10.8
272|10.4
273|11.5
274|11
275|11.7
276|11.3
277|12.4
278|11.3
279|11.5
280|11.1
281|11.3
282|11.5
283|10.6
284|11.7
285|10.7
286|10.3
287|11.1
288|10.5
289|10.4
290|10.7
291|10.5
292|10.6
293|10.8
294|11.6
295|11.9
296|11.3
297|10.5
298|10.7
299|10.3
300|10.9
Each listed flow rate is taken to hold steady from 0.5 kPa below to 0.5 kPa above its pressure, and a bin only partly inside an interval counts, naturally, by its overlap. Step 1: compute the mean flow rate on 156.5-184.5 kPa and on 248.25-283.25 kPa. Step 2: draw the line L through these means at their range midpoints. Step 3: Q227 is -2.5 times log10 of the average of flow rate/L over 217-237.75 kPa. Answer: 0.32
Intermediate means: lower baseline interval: 8.74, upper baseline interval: 10.8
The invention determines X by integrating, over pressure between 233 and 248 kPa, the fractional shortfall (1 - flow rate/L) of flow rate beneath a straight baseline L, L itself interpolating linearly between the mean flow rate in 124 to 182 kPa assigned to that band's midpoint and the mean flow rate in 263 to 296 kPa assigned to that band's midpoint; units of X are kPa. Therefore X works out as 4.8 kPa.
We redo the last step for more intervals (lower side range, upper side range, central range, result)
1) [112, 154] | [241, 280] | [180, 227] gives 7.81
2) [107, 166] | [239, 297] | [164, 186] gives 0.46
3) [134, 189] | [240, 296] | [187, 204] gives 0.48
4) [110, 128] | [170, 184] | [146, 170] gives 0.23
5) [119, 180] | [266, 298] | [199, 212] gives 2.65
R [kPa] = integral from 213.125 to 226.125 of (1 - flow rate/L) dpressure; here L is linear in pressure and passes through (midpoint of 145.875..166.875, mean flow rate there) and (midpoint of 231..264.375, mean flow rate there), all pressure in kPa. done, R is 2.9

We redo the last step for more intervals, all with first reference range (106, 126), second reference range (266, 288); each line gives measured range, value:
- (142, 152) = 0.2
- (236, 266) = 4.6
